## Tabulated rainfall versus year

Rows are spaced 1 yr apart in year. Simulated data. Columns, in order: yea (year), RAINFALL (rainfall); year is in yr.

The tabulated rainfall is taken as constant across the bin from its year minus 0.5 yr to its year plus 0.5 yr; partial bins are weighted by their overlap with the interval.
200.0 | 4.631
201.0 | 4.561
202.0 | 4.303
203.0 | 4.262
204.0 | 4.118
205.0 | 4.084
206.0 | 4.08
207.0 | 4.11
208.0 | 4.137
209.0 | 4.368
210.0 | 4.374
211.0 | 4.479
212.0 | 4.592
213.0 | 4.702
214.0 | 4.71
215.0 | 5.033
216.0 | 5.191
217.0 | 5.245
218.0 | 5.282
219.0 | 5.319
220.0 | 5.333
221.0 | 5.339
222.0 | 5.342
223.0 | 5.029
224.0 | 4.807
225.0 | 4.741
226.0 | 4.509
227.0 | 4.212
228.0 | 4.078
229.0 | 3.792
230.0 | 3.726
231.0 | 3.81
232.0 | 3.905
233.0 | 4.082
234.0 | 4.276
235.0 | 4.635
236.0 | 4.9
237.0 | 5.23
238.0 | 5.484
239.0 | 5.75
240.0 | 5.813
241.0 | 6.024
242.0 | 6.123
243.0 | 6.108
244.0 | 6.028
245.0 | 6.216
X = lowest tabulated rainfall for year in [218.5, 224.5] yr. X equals 4.807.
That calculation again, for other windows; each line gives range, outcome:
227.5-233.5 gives 3.726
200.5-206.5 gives 4.08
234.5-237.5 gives 4.635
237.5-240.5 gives 5.484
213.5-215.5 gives 4.71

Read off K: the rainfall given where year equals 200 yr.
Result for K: 4.631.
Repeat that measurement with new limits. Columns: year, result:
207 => 4.11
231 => 3.81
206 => 4.08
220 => 5.333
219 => 5.319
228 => 4.078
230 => 3.726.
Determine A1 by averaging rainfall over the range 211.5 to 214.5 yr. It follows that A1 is 4.67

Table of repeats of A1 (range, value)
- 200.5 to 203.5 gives 4.38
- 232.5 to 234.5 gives 4.18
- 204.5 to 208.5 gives 4.1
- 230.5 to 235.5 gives 4.14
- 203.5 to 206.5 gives 4.09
